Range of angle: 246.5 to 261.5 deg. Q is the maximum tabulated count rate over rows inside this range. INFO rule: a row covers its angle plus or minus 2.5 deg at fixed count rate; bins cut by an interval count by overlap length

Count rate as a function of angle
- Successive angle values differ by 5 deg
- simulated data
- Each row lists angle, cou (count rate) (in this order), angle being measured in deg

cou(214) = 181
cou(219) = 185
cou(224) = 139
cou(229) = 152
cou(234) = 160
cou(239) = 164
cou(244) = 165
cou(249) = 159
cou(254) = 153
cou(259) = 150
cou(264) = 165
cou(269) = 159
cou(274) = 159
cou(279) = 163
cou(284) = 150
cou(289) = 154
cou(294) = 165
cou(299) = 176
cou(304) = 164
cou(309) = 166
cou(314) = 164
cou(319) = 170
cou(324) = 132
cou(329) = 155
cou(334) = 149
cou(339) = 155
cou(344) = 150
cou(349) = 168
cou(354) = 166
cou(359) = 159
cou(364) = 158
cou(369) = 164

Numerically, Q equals 159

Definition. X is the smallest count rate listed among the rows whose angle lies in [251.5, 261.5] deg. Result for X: 150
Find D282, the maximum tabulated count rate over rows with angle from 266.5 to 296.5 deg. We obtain 165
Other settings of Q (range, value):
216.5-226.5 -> 185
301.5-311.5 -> 166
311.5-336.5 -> 170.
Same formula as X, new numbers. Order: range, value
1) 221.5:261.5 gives 139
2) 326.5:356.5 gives 149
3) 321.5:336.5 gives 132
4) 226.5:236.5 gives 152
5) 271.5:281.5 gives 159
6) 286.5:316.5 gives 154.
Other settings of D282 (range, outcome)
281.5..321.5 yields 176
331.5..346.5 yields 155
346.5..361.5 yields 168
